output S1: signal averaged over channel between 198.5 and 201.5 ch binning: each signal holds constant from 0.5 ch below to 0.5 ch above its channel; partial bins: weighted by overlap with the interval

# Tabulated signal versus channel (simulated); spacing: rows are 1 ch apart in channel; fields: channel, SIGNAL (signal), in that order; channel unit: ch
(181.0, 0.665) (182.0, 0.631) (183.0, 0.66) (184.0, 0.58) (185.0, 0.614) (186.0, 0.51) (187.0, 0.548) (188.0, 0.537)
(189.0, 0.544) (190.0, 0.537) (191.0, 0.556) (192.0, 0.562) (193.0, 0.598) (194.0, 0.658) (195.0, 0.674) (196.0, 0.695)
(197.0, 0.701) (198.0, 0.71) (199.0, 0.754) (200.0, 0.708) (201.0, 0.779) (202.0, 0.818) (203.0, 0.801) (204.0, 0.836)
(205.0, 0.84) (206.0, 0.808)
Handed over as 0.747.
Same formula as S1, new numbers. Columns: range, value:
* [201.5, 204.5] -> 0.818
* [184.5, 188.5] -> 0.552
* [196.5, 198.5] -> 0.706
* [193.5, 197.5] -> 0.682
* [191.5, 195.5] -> 0.623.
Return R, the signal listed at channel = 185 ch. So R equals 0.614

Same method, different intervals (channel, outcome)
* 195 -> 0.674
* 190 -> 0.537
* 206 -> 0.808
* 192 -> 0.562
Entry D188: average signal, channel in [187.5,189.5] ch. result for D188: 0.54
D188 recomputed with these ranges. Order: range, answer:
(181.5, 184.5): 0.624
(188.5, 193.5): 0.559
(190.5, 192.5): 0.559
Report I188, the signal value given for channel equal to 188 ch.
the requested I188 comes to 0.537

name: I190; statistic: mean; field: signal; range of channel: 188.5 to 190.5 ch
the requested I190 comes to 0.54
